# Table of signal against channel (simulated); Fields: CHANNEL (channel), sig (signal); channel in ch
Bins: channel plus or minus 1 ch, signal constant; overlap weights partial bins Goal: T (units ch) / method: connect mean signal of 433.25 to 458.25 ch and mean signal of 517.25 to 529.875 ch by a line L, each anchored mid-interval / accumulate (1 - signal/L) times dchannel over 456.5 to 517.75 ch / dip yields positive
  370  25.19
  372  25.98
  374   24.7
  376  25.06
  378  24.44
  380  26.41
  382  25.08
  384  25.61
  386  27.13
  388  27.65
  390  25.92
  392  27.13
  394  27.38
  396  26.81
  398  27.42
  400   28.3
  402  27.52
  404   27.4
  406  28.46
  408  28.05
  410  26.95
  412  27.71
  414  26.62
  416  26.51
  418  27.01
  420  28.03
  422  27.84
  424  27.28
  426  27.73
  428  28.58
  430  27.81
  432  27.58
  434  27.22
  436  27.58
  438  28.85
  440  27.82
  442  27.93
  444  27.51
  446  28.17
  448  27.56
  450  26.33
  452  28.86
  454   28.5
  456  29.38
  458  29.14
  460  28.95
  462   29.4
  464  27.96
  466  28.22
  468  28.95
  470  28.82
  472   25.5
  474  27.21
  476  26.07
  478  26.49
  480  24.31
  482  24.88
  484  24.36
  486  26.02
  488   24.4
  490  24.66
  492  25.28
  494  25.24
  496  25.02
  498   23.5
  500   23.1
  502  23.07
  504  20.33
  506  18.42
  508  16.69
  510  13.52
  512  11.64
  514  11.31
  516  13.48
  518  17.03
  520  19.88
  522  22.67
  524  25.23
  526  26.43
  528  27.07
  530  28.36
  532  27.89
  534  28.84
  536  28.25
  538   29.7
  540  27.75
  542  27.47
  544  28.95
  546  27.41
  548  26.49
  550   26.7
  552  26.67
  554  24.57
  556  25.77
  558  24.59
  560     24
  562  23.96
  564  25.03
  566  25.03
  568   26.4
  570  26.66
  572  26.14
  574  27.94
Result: 5.49 ch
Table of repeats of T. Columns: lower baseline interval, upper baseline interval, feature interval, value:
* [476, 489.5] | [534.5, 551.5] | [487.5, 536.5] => 8.32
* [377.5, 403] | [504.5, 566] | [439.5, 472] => -3.85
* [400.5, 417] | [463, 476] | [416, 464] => -0.82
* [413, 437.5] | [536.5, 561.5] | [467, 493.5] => 1.20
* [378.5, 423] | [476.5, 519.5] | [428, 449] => -2.59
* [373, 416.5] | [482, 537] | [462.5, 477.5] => -2.33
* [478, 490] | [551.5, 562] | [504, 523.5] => 6.57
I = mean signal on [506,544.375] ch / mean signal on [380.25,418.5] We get 0.83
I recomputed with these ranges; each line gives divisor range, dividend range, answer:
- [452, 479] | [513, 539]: 0.84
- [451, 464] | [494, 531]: 0.71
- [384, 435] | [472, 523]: 0.79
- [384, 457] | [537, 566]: 0.95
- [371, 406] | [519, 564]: 0.99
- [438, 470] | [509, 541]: 0.79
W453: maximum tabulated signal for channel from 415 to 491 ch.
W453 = 29.4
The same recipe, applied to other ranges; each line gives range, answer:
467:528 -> 28.95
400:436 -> 28.58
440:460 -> 29.38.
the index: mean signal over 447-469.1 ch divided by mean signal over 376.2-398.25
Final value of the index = 1.08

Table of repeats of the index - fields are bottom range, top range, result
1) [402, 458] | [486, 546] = 0.83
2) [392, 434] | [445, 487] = 0.99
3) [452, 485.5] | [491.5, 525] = 0.72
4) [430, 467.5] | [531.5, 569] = 0.94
